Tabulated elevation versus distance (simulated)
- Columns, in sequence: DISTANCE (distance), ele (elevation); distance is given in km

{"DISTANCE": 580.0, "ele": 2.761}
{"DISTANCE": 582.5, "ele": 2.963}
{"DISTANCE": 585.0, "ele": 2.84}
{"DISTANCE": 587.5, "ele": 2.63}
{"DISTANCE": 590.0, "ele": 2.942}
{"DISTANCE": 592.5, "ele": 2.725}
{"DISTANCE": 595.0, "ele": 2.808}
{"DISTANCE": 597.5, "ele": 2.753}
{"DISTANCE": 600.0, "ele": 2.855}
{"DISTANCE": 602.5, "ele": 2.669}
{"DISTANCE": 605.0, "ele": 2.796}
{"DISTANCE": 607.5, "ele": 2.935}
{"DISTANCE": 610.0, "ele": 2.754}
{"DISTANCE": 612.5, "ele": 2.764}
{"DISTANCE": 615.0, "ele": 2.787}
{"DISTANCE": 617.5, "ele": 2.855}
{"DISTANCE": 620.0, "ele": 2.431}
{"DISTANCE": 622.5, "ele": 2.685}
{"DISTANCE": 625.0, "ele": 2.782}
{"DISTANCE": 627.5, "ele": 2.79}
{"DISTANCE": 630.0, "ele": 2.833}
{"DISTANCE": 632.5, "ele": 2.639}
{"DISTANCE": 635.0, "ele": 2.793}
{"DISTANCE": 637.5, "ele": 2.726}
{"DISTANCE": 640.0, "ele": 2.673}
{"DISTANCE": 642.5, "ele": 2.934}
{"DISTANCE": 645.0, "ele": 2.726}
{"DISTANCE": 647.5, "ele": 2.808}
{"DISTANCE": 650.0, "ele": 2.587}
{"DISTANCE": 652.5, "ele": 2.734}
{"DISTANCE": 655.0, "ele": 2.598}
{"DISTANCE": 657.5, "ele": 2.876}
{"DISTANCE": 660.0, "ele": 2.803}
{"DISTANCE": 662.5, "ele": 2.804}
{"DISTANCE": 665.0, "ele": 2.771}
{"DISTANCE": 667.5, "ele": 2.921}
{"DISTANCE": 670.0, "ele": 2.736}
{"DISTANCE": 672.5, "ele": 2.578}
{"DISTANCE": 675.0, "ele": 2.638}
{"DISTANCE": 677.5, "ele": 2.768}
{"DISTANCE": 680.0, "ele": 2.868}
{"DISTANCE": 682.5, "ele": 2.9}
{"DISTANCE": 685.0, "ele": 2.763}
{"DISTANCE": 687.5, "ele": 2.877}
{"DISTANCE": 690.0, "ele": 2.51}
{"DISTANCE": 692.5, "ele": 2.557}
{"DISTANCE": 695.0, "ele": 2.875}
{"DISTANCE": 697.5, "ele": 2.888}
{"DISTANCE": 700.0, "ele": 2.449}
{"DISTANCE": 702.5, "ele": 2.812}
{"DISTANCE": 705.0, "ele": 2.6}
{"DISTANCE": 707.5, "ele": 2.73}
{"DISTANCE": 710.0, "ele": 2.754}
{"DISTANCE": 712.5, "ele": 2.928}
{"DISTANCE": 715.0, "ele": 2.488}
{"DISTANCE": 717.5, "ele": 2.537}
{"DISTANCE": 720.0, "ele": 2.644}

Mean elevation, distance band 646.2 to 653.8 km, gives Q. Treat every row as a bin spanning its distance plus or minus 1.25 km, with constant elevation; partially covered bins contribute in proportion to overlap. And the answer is 2.71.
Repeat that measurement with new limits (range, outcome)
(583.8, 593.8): 2.78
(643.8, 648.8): 2.77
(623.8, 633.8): 2.76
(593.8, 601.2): 2.8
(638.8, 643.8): 2.8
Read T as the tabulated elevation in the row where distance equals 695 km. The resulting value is 2.875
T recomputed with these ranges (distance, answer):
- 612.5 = 2.764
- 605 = 2.796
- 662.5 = 2.804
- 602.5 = 2.669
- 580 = 2.761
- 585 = 2.84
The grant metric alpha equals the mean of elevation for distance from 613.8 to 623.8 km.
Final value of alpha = 2.69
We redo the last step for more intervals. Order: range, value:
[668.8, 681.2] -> 2.72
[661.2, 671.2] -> 2.81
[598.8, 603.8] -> 2.76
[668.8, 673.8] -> 2.66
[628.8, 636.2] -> 2.75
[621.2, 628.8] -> 2.75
